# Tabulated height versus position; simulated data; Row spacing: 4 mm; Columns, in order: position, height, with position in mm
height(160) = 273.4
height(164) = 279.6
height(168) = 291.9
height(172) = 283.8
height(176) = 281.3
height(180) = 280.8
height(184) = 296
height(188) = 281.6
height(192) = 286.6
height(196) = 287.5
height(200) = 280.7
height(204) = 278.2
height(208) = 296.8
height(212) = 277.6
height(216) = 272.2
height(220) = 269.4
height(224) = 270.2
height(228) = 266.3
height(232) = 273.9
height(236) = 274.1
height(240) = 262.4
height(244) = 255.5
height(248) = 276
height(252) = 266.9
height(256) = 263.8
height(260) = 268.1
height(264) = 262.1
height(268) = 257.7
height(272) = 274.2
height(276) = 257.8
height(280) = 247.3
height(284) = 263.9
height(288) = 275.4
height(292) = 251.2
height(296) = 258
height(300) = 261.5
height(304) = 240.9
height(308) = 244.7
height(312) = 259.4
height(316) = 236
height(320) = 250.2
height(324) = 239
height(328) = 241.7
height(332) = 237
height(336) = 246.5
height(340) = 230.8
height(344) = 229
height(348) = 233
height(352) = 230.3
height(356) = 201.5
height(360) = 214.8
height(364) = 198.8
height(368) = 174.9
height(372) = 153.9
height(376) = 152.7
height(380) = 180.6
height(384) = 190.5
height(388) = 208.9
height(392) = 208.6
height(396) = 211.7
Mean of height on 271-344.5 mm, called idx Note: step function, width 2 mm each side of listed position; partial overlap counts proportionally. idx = 250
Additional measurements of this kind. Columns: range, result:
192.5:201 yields 285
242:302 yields 263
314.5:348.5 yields 238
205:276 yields 270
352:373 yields 194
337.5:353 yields 231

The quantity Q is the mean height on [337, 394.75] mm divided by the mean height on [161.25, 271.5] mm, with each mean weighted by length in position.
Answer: 0.73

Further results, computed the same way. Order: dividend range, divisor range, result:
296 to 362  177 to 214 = 0.83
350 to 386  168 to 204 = 0.66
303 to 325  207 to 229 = 0.89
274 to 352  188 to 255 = 0.90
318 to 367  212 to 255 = 0.85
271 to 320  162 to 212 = 0.90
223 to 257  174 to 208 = 0.94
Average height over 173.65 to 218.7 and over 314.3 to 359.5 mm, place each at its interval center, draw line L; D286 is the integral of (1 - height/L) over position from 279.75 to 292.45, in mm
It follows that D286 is -0.5 mm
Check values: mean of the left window 283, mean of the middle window 262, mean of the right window 233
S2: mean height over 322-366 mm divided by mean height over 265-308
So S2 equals 0.88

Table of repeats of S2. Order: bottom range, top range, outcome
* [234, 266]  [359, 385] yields 0.67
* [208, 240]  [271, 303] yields 0.95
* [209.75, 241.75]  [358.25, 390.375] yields 0.68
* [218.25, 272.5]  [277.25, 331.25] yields 0.94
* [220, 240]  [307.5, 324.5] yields 0.91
